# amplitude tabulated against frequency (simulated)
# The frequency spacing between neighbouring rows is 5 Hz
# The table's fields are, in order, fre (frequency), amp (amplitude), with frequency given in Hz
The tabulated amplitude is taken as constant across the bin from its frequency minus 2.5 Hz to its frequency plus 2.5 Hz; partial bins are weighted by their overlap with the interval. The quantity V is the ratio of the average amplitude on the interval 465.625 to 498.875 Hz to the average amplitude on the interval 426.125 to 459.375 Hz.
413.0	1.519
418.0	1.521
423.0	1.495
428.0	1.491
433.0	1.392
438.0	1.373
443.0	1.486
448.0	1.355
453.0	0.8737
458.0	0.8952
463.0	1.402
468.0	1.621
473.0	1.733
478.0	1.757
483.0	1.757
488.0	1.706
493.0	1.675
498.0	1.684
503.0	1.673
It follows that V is 1.34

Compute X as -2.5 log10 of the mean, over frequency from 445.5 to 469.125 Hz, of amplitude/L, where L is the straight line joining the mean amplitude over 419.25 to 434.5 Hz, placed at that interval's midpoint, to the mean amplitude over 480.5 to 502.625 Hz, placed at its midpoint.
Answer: 0.29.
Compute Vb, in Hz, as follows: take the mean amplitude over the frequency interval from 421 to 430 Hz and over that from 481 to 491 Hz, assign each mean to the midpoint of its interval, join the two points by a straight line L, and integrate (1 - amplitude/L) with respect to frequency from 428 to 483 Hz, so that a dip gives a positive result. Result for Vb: 6.9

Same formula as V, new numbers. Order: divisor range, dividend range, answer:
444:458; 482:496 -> 1.53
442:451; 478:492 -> 1.25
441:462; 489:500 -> 1.45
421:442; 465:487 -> 1.19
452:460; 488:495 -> 1.90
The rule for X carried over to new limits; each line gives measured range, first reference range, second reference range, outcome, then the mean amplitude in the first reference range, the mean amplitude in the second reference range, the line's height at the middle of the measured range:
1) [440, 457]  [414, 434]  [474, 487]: 0.30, 1.48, 1.75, 1.6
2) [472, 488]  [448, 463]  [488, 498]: -0.19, 1.05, 1.69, 1.46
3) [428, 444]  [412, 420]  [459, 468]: 0.03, 1.52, 1.38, 1.46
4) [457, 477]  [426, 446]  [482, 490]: 0.10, 1.43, 1.73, 1.62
